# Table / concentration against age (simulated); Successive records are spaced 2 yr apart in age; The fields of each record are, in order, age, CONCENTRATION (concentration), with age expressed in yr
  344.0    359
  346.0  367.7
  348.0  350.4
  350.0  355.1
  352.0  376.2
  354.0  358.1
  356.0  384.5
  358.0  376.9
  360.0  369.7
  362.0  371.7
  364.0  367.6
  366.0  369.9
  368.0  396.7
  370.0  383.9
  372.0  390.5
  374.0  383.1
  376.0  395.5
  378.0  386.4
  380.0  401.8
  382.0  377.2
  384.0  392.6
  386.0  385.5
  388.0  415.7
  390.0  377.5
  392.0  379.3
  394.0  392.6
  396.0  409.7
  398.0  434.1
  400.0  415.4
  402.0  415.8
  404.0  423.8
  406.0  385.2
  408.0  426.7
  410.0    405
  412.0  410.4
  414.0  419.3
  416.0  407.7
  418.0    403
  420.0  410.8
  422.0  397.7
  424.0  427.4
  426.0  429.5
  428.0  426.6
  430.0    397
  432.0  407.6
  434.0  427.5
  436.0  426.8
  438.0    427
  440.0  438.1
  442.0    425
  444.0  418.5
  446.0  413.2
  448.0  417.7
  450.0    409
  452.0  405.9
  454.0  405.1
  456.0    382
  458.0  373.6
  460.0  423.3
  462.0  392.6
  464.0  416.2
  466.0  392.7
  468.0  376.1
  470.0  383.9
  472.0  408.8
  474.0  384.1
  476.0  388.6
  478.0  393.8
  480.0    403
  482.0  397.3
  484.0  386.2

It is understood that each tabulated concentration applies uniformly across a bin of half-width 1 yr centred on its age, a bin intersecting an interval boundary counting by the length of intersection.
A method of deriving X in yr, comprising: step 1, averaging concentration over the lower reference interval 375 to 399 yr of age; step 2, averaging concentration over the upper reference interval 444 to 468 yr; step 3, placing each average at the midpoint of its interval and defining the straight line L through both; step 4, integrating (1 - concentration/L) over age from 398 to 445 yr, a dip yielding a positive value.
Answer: -2.1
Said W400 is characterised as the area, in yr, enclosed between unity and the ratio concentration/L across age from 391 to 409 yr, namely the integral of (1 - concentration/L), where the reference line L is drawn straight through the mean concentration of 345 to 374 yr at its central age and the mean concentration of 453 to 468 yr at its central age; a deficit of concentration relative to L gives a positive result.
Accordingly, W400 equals -1.25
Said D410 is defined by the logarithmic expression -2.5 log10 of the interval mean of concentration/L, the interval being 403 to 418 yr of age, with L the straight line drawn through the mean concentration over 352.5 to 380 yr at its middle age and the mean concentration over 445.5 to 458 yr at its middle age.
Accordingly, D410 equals -0.05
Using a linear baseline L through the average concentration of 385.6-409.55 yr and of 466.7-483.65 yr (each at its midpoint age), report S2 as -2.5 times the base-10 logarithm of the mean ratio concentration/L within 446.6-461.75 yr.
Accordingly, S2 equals -0.02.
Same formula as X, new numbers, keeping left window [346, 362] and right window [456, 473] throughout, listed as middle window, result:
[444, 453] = -0.49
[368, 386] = -0.76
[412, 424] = -0.82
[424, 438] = -1.22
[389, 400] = -0.65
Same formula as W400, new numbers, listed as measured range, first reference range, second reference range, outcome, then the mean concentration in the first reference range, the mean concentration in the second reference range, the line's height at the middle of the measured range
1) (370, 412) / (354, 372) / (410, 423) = -0.66 yr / 377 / 408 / 393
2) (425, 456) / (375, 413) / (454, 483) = -1.56 yr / 402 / 394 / 397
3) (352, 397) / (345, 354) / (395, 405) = 0.65 yr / 362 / 420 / 391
